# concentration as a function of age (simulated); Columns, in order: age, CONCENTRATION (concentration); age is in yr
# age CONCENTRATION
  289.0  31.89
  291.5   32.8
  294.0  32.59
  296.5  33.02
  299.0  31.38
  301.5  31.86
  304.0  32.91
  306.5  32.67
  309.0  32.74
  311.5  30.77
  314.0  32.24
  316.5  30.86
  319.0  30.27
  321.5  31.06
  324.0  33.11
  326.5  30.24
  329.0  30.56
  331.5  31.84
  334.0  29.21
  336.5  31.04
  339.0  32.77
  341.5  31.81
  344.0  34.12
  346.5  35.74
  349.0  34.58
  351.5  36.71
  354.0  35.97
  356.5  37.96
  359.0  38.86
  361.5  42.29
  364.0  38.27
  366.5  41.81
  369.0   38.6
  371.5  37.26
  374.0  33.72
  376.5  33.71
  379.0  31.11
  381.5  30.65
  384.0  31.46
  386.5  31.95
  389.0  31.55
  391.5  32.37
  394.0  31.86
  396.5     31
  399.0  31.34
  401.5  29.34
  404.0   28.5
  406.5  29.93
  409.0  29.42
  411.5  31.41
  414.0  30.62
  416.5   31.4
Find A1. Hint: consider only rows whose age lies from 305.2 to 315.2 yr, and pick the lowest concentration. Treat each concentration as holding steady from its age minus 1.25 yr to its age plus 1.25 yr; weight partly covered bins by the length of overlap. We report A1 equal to 30.77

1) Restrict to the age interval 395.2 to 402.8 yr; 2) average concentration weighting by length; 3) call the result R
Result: 30.6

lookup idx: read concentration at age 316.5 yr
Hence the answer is 30.86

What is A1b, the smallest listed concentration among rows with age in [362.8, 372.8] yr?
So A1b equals 37.26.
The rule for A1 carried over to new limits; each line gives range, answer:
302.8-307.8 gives 32.67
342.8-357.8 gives 34.12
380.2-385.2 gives 30.65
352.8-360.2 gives 35.97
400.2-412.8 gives 28.5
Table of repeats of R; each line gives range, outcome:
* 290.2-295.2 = 32.7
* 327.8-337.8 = 30.7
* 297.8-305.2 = 32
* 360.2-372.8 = 39.6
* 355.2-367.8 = 39.8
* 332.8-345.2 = 31.8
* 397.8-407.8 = 29.8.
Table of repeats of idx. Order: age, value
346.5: 35.74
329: 30.56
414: 30.62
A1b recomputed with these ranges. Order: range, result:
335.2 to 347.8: 31.04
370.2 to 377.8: 33.71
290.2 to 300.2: 31.38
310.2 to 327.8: 30.24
